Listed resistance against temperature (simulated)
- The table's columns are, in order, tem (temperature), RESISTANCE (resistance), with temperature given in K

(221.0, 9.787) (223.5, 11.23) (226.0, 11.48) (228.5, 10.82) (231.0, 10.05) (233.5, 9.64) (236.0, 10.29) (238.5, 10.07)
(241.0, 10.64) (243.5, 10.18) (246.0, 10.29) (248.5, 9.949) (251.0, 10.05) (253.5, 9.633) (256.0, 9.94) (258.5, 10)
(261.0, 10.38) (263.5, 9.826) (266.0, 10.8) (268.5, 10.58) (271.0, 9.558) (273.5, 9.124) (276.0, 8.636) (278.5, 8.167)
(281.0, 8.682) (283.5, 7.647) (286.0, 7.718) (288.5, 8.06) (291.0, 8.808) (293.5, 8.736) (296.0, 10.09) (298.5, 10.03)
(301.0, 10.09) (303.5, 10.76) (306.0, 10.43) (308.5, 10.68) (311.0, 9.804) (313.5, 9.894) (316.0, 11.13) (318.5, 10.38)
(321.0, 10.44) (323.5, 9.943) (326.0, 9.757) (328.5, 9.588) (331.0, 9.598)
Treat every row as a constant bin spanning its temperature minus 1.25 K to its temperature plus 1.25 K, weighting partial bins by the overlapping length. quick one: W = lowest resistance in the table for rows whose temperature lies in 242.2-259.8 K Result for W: 9.633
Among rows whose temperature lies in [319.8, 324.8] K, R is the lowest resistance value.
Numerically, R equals 9.943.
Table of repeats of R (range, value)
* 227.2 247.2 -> 9.64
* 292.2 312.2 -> 8.736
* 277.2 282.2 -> 8.167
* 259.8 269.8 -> 9.826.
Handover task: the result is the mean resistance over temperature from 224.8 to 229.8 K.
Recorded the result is 11.1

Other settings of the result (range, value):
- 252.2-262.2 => 9.99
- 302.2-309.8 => 10.6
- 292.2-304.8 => 9.94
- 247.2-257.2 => 9.89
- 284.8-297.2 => 8.68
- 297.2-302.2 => 10.1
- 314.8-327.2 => 10.3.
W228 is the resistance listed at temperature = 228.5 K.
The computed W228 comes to 10.82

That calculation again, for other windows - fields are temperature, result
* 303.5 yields 10.76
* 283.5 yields 7.647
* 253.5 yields 9.633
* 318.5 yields 10.38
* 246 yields 10.29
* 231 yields 10.05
